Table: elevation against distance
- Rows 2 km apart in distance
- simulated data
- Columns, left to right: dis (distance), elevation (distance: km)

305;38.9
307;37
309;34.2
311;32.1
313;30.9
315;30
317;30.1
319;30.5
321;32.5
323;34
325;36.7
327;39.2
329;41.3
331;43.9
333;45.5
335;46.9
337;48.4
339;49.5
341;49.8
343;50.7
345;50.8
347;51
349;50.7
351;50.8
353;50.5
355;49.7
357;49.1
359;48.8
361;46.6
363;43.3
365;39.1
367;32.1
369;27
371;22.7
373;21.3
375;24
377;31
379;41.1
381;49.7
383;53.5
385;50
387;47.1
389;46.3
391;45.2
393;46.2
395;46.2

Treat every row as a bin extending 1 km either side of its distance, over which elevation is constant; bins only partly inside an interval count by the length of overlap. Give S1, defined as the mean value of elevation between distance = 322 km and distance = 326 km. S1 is 35.4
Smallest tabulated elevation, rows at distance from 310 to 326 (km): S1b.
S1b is 30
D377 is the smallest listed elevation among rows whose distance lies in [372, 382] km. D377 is 21.3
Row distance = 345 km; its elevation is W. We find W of 50.8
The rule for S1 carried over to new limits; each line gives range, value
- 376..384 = 43.8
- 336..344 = 49.6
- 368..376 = 23.8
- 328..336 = 44.4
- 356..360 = 49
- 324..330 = 39.1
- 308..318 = 31.5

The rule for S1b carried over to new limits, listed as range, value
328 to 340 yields 41.3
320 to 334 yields 32.5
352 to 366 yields 39.1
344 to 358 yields 49.1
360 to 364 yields 43.3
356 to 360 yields 48.8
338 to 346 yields 49.5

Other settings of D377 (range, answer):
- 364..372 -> 22.7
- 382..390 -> 46.3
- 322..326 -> 34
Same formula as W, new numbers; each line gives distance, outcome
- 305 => 38.9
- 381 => 49.7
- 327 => 39.2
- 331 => 43.9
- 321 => 32.5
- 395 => 46.2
